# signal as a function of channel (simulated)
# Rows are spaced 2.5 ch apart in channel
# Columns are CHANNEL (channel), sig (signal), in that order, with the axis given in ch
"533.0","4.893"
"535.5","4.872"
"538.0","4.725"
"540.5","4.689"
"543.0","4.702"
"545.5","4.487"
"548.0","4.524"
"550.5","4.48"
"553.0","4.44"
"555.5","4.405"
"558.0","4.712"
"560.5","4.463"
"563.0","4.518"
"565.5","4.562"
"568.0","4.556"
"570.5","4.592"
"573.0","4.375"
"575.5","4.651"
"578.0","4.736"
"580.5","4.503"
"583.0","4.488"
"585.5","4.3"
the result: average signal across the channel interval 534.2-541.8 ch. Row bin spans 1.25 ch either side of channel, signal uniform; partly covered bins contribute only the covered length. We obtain 4.76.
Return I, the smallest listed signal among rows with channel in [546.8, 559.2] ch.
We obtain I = 4.405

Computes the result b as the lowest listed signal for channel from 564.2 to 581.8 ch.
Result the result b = 4.375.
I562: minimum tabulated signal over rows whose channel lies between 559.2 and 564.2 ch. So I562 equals 4.463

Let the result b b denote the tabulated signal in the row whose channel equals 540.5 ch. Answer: 4.689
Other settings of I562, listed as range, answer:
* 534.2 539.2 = 4.725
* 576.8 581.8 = 4.503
